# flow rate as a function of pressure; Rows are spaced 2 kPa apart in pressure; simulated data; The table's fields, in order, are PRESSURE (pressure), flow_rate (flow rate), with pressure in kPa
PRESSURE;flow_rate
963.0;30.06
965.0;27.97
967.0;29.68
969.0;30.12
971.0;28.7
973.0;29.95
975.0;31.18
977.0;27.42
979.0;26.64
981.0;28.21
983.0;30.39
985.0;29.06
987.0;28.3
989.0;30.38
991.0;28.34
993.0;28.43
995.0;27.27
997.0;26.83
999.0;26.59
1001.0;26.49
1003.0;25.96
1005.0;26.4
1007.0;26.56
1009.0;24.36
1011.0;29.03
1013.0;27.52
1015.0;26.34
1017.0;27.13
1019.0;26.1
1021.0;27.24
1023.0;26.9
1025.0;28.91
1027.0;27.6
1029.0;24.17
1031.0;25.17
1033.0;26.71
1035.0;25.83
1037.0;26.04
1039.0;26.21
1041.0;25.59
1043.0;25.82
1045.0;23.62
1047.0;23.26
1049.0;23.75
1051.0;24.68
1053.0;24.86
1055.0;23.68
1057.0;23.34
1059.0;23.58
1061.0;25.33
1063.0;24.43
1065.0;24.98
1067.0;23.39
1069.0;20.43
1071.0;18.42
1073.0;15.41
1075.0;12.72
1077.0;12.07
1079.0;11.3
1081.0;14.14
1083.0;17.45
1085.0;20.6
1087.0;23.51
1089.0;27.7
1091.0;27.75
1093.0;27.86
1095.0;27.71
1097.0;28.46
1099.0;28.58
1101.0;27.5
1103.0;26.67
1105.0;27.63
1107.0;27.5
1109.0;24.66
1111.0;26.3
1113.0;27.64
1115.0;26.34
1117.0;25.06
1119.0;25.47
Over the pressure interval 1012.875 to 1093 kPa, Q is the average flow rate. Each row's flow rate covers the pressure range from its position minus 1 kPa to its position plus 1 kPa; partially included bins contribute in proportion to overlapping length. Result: 23.4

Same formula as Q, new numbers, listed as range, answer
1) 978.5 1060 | 26.4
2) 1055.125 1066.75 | 24.2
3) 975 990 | 28.8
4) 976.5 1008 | 27.7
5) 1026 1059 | 25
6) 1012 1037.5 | 26.6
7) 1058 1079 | 19.7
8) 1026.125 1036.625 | 25.9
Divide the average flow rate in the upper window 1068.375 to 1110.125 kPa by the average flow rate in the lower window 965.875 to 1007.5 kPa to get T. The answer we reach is 0.8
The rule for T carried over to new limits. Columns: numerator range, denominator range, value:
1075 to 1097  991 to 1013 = 0.78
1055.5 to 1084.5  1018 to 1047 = 0.74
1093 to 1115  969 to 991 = 0.94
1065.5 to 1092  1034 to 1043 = 0.73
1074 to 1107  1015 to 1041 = 0.86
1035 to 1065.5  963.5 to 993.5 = 0.85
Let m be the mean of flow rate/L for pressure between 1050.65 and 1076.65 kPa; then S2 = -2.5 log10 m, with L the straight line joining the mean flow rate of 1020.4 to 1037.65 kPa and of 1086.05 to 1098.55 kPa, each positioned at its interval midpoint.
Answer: 0.237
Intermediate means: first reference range 26.5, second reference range 27.2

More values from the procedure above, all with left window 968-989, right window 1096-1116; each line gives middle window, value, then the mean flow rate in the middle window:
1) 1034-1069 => 0.14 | 24.5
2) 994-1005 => 0.08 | 26.6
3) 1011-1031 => 0.06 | 26.9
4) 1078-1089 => 0.44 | 18.3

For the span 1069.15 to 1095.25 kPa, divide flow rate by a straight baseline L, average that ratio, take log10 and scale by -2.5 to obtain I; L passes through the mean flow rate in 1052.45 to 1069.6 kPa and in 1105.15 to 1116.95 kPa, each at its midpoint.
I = 0.27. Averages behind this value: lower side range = 23.8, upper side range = 26.5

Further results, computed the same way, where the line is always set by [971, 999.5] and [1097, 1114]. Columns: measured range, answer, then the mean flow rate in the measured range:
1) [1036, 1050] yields 0.122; 24.9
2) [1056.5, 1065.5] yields 0.138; 24.4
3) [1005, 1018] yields 0.057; 26.8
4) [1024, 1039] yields 0.067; 26.3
